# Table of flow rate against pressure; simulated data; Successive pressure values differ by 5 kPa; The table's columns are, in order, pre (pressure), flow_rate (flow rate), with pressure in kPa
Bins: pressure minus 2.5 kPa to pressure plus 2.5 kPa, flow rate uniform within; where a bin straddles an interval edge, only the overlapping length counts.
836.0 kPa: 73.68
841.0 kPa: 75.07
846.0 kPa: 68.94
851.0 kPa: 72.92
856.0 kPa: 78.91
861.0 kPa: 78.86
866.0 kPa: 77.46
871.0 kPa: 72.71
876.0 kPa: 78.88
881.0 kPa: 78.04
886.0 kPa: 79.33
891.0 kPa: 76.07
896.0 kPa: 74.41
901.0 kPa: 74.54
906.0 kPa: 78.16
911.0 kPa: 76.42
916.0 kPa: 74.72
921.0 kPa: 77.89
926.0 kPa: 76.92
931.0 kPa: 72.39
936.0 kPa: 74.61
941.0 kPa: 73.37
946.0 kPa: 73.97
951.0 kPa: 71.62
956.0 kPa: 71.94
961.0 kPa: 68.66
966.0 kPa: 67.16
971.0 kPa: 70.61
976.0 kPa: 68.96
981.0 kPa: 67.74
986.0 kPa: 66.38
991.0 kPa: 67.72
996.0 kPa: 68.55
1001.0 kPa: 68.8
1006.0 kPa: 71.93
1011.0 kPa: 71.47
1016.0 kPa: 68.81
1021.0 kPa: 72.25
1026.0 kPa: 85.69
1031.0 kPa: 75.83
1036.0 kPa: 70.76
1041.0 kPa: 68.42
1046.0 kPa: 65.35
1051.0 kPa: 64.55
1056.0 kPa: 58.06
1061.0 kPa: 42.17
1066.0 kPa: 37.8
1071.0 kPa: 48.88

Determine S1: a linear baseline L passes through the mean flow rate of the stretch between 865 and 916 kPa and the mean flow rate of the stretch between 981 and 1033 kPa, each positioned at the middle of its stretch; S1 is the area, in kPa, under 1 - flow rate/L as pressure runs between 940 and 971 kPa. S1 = 1.2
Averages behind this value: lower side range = 76.5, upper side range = 71.5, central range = 71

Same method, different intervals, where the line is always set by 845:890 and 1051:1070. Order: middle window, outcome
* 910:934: -2.44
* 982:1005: -3.88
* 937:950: -1.59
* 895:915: -1.37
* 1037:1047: -3.18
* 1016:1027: -4.36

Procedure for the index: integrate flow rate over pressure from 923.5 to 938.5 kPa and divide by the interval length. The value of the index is 74.6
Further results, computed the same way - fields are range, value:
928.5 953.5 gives 73.2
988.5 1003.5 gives 68.4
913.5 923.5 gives 76.3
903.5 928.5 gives 76.8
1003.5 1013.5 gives 71.7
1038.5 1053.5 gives 66.1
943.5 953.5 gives 72.8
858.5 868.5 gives 78.2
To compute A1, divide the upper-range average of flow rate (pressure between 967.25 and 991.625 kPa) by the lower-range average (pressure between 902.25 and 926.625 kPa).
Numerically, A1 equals 0.89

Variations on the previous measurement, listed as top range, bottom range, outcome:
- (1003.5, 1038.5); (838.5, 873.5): 0.98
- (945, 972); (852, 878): 0.91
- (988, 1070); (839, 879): 0.87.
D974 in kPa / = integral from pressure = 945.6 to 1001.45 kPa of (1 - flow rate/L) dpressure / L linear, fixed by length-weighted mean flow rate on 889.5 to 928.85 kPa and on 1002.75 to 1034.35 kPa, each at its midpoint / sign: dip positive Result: 4.3 kPa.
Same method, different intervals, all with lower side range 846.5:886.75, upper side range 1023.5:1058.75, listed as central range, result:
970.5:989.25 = 1.02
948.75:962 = 0.38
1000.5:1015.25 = 0.04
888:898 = 0.01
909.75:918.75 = -0.09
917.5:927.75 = -0.39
